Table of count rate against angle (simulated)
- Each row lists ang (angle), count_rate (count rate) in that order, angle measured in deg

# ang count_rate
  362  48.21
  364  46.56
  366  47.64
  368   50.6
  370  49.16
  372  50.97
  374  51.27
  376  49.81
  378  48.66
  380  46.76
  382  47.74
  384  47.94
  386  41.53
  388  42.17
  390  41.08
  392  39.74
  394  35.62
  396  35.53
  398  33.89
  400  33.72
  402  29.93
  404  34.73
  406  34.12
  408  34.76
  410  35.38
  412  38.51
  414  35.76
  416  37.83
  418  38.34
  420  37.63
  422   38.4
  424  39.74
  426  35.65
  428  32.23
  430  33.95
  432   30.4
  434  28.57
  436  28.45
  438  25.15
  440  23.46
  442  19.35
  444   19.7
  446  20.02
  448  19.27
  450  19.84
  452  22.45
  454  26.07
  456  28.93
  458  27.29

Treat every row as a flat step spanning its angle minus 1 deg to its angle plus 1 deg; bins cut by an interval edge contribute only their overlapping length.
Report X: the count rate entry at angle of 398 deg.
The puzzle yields 33.89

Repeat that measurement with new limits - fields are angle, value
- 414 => 35.76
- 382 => 47.74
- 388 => 42.17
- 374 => 51.27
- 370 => 49.16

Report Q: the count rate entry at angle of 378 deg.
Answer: 48.66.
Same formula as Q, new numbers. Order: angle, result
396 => 35.53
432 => 30.4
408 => 34.76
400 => 33.72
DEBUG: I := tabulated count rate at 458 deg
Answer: 27.29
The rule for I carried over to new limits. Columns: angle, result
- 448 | 19.27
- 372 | 50.97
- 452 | 22.45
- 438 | 25.15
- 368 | 50.6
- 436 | 28.45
